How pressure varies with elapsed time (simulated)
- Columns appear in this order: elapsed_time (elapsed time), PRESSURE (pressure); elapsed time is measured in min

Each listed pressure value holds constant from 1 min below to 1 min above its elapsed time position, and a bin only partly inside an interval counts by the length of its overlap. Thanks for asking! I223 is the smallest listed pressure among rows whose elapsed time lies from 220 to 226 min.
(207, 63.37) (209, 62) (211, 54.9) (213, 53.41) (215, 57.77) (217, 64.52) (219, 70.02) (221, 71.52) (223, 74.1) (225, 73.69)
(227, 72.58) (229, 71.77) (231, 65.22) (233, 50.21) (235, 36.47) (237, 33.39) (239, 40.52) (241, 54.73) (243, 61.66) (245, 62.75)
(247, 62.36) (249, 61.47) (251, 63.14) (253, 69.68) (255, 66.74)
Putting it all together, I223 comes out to 71.52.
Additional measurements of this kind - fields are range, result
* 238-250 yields 40.52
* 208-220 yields 53.41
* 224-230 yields 71.77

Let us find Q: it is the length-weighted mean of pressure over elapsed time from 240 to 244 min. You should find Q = 58.2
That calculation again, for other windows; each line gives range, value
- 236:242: 42.9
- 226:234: 64.9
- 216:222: 68.7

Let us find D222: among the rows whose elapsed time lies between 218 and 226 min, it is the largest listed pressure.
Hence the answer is 74.1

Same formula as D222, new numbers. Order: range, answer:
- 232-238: 50.21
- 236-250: 62.75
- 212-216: 57.77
